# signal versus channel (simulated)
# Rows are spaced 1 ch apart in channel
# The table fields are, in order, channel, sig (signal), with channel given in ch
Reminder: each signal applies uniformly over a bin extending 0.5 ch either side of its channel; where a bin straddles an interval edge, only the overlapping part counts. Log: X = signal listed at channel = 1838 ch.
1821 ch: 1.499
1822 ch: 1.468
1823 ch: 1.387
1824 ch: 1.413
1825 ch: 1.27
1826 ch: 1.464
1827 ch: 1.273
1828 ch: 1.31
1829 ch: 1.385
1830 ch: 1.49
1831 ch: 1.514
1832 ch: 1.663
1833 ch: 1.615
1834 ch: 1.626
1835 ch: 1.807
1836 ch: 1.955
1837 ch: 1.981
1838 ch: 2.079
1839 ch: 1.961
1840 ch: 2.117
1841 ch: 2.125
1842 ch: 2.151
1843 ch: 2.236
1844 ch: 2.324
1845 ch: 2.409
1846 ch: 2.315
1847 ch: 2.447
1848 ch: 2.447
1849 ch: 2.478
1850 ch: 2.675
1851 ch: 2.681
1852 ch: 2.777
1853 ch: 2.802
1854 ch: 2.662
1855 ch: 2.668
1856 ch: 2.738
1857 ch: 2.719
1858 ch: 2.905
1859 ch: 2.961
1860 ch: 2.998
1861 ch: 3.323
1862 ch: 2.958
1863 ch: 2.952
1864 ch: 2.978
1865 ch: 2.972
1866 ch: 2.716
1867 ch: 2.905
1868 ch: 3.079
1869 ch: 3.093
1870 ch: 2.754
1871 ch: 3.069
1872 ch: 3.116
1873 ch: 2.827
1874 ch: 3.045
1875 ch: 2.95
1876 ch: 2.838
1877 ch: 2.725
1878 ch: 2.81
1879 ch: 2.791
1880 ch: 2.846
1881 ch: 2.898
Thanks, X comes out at 2.079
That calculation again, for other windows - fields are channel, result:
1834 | 1.626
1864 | 2.978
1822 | 1.468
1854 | 2.662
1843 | 2.236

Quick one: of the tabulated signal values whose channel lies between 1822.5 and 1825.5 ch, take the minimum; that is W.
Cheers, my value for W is 1.27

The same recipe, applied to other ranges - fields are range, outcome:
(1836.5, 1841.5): 1.961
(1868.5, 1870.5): 2.754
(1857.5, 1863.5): 2.905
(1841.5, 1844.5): 2.151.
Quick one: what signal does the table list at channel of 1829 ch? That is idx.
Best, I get 1.385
